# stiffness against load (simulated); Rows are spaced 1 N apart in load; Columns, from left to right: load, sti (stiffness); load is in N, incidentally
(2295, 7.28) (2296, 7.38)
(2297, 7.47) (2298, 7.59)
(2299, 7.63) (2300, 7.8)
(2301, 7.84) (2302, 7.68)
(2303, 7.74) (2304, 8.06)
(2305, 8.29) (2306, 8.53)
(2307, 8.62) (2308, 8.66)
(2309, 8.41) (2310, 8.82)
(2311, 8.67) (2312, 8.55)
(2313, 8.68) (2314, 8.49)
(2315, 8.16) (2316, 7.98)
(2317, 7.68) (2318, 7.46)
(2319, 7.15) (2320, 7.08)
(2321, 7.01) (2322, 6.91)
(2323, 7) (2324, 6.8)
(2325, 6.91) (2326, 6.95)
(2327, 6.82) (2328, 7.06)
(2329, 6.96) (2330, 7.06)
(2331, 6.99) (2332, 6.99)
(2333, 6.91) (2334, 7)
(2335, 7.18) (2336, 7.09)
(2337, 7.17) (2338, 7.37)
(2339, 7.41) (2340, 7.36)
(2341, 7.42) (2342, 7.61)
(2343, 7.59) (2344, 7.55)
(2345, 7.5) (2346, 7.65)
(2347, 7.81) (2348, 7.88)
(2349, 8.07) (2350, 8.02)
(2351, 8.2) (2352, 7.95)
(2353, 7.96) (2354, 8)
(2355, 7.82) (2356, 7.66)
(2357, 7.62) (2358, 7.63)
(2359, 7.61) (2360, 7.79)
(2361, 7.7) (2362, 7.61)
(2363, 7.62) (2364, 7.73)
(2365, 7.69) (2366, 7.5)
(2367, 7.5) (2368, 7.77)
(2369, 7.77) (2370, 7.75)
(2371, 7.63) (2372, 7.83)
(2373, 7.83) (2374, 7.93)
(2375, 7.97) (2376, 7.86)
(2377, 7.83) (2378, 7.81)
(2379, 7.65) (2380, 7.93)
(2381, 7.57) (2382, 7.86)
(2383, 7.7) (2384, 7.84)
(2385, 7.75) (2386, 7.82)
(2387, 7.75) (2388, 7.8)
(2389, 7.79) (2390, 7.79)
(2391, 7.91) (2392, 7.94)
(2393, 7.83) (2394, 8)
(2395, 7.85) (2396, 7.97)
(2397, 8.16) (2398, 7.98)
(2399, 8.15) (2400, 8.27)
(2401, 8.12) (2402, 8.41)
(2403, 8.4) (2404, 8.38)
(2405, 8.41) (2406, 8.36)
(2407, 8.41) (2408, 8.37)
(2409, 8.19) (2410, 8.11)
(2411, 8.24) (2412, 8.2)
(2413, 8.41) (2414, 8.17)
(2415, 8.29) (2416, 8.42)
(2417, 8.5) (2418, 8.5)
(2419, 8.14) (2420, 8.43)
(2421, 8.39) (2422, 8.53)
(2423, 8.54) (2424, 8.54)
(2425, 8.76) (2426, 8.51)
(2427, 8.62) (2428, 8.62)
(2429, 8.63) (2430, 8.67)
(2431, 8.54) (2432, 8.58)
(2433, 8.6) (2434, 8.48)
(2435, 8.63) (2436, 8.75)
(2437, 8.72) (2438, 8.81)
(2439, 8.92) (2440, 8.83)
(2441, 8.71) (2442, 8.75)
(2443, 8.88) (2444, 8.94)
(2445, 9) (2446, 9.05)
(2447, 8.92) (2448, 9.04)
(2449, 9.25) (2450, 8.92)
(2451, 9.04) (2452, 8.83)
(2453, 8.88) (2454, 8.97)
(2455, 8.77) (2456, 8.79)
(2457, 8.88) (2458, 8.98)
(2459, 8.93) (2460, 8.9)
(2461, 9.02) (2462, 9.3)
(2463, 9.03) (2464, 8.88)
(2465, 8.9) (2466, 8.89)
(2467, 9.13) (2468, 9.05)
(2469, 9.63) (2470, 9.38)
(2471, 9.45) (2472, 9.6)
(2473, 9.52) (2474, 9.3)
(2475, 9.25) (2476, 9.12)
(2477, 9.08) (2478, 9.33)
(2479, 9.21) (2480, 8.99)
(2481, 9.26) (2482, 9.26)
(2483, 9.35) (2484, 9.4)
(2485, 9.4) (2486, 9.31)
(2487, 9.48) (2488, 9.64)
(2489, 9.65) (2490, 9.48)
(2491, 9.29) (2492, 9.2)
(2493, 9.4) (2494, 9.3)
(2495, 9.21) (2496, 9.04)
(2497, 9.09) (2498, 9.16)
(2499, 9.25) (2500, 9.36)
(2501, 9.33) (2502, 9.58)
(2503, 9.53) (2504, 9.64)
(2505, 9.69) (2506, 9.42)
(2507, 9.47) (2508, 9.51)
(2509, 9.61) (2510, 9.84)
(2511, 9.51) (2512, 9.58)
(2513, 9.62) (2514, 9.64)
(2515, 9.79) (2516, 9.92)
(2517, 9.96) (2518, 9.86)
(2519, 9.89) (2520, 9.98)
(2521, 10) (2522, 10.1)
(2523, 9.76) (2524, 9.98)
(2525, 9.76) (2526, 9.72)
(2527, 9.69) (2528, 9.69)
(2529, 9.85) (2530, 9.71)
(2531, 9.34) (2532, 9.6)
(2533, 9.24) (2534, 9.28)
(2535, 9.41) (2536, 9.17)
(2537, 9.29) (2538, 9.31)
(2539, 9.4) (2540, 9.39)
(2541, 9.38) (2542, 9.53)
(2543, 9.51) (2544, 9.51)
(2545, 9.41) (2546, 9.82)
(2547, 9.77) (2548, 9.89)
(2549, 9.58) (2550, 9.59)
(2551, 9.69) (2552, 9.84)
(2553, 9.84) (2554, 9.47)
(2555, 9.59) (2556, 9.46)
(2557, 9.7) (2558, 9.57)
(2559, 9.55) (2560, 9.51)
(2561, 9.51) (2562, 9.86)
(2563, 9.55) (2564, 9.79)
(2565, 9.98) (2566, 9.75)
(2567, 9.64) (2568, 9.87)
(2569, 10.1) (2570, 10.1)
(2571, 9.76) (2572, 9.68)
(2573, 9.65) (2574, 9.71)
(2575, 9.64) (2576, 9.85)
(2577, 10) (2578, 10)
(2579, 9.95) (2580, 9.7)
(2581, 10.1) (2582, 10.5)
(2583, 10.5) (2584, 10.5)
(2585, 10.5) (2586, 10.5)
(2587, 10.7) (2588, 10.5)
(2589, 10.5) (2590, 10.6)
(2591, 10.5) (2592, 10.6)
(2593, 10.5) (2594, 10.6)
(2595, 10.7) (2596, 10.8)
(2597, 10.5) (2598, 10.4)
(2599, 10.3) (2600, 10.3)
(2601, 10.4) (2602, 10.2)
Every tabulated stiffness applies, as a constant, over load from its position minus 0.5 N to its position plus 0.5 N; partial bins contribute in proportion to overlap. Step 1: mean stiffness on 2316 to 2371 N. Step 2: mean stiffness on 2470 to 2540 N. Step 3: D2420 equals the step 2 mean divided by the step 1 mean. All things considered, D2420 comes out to 1.3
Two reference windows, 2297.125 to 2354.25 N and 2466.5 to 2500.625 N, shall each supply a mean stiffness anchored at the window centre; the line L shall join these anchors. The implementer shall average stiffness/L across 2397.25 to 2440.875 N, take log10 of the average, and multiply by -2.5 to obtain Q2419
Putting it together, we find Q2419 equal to 0.022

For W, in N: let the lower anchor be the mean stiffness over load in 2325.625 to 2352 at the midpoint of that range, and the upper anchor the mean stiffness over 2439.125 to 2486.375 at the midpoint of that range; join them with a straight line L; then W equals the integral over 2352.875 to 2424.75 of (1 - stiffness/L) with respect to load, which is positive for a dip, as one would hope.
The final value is 0.7 N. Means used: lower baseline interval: 7.38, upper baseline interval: 9.09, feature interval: 7.99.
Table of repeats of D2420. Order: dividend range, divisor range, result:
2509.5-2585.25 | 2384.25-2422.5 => 1.19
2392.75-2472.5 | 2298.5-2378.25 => 1.13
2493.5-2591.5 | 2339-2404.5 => 1.24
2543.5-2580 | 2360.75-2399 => 1.25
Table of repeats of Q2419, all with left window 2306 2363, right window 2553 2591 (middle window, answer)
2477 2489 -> -0.031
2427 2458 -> -0.017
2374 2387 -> 0.036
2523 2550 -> 0.005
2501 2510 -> -0.030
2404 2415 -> 0.008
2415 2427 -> -0.001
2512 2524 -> -0.050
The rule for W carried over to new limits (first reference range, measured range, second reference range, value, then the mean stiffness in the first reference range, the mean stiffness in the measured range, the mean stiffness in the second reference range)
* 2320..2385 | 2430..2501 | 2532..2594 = -2.6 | 7.53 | 9.08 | 9.83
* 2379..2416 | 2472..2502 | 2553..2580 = -1.2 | 8.06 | 9.31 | 9.74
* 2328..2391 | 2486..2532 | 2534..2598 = -1.6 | 7.63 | 9.59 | 9.89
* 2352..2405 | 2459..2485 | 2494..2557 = -0.7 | 7.85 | 9.21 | 9.58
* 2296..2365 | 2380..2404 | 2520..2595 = 0.8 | 7.65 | 7.95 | 9.83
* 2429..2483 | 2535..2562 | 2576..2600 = 1.1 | 8.99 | 9.55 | 10.4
